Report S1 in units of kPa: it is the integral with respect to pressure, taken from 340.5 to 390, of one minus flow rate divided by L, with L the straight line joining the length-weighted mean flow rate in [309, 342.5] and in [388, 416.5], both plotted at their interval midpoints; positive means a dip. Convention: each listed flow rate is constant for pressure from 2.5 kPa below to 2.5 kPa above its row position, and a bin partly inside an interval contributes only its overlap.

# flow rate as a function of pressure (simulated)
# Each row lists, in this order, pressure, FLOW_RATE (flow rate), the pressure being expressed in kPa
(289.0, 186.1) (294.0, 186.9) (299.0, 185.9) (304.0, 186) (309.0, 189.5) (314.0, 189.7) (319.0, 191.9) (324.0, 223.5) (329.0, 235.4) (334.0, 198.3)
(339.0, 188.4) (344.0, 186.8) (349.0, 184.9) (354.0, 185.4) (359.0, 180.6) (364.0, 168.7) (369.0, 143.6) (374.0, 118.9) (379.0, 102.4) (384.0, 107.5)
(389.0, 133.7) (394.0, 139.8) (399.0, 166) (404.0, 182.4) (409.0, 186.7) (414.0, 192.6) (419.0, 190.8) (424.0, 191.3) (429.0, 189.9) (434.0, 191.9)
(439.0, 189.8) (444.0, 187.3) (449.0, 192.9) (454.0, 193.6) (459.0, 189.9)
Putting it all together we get 8.95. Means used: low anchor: 203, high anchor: 169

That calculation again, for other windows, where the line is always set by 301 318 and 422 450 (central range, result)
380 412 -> 6.6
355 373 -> 2.6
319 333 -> -2.3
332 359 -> 0.2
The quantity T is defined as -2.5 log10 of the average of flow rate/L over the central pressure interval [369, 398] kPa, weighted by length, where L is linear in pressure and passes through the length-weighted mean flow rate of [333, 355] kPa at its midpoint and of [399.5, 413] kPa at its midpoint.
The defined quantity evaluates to 0.43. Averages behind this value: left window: 188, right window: 183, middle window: 125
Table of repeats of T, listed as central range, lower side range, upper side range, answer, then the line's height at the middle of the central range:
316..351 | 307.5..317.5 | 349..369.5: -0.105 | 183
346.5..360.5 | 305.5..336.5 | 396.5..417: 0.068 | 196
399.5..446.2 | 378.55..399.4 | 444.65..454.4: -0.155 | 164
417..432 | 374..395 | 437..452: -0.148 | 167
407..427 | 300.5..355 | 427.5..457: 0.010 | 192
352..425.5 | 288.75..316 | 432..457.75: 0.193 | 190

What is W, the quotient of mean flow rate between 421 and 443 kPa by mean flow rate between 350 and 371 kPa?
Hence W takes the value 1.11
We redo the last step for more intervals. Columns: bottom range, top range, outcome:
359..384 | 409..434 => 1.41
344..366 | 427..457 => 1.06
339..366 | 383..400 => 0.75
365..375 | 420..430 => 1.37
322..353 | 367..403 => 0.66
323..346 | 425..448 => 0.92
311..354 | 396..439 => 0.94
